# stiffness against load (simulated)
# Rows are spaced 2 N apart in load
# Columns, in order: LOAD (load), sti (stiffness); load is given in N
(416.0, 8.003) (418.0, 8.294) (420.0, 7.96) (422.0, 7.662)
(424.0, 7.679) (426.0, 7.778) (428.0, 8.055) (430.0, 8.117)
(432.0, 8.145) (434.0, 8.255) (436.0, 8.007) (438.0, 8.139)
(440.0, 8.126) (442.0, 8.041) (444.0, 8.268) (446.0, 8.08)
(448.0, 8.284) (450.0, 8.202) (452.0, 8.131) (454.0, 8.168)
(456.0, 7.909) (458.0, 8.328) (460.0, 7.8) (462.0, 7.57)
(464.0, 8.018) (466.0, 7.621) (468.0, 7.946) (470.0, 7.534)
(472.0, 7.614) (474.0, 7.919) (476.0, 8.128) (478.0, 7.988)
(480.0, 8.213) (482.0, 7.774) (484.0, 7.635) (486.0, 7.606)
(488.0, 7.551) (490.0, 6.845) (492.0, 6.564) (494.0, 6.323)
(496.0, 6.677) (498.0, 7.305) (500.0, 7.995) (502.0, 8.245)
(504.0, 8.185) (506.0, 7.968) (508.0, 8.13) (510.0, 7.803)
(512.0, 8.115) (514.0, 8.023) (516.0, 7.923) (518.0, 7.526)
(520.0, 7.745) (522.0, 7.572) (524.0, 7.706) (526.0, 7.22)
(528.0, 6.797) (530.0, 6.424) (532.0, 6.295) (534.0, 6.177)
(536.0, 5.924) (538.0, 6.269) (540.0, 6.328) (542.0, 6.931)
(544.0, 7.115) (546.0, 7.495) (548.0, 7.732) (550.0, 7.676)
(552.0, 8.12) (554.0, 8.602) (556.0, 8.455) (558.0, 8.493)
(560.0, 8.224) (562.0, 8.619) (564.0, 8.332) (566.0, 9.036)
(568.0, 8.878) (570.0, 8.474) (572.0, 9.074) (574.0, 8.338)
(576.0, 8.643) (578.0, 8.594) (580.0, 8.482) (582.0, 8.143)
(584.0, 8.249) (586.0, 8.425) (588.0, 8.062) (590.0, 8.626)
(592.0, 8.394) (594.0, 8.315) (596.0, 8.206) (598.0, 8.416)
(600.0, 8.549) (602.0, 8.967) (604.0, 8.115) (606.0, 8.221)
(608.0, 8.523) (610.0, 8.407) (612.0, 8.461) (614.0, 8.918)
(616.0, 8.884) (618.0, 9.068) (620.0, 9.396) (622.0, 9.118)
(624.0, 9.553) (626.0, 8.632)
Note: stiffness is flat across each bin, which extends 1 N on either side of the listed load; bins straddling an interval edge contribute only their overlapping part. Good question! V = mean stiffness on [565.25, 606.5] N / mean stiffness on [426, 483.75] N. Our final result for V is 1.06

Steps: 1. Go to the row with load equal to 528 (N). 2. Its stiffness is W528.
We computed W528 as 6.797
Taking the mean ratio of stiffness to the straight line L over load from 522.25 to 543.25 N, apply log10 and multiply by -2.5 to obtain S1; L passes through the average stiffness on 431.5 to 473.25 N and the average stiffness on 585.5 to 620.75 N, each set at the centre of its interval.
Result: 0.24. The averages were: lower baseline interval 8.01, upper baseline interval 8.55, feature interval 6.65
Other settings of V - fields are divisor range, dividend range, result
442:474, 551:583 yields 1.07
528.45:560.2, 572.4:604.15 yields 1.17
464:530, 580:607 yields 1.10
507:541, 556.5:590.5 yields 1.19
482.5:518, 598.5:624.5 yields 1.16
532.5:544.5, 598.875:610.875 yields 1.32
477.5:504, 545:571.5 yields 1.12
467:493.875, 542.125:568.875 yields 1.08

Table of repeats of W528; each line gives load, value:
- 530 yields 6.424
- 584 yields 8.249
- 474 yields 7.919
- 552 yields 8.12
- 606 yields 8.221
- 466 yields 7.621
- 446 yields 8.08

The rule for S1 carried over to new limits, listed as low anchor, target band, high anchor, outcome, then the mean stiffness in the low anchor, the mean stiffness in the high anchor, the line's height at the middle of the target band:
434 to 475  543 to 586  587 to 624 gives 0.02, 7.99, 8.62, 8.45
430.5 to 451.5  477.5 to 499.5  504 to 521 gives 0.10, 8.15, 7.92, 8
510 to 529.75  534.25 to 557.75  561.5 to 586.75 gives 0.10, 7.59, 8.56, 8.06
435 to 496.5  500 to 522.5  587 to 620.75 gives 0.01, 7.78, 8.55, 8.04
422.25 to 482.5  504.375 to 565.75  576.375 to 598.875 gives 0.09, 7.99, 8.36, 8.22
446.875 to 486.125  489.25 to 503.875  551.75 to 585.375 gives 0.13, 7.93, 8.52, 8.1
